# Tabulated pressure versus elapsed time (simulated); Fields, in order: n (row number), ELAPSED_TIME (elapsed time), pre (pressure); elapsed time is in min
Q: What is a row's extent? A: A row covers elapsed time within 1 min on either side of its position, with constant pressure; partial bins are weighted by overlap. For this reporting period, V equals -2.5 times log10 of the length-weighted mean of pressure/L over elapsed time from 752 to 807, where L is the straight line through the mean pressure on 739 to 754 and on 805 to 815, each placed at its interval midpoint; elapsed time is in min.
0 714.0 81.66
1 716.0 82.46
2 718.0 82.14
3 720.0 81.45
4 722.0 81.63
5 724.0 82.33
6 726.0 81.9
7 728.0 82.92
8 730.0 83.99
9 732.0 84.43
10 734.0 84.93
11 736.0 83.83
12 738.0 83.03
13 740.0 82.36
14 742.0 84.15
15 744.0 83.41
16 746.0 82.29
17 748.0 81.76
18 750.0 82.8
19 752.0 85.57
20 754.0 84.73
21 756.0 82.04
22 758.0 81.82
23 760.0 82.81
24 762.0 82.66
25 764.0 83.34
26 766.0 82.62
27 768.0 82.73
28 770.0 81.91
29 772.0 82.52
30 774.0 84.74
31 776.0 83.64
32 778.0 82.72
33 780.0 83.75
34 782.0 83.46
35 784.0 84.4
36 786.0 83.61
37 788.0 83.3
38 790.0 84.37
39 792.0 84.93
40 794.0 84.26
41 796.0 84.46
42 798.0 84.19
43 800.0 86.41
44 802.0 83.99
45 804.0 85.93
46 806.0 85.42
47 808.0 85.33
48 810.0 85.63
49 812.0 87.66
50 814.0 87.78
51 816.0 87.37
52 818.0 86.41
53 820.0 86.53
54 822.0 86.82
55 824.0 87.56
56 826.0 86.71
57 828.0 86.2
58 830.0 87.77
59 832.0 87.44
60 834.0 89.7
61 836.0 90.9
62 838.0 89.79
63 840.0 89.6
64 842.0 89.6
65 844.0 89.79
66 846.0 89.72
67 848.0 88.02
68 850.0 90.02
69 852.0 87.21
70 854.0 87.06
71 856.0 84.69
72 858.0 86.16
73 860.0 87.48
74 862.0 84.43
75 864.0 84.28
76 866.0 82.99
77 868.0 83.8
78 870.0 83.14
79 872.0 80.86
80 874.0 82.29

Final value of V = 0.01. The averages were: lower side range 83.3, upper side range 86.4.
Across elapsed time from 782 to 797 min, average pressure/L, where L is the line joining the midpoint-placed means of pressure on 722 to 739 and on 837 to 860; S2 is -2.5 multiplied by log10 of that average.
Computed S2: 0.02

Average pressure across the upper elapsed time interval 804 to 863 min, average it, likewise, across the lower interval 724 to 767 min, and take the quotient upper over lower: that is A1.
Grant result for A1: 1.05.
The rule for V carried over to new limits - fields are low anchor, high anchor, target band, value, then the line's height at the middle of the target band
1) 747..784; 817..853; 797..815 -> 0.00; 86.2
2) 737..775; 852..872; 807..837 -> -0.04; 84.1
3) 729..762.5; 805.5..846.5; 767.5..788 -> 0.02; 85.1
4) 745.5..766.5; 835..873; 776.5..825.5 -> -0.01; 84.7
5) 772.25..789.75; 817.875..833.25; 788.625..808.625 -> 0.00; 85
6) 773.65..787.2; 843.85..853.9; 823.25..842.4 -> -0.01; 87.5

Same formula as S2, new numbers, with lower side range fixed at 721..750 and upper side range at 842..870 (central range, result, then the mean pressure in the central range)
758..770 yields 0.02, 82.7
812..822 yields -0.02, 87.1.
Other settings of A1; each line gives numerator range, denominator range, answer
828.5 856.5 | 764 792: 1.06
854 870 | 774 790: 1.01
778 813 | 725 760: 1.02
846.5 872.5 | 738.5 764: 1.03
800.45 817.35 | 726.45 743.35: 1.03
